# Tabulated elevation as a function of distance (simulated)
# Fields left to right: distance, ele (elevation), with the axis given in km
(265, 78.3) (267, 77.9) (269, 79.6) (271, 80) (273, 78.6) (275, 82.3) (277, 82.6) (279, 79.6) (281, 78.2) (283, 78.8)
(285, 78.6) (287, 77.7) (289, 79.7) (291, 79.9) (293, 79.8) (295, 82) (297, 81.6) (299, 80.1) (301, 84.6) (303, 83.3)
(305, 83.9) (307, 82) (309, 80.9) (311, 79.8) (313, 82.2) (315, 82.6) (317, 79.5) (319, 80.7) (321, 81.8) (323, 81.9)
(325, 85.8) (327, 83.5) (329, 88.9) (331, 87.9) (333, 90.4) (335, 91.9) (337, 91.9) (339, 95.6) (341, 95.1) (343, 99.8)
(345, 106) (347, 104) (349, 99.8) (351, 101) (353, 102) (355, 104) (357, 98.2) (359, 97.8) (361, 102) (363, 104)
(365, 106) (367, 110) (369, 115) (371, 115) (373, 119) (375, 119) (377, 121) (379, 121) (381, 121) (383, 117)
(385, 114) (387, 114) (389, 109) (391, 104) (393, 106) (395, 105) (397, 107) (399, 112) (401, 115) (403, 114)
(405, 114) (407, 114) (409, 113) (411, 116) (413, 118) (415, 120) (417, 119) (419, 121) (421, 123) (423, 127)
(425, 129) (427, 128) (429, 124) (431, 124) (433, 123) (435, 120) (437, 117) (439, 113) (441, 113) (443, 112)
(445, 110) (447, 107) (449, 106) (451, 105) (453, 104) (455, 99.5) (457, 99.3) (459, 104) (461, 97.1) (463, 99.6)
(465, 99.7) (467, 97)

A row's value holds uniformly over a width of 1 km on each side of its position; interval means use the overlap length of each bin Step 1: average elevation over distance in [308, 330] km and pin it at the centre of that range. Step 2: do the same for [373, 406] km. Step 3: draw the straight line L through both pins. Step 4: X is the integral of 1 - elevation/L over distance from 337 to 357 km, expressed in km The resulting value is -1.1 km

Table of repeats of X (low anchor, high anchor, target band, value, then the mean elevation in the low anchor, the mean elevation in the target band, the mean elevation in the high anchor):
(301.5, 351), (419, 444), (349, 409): -3.16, 88.5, 110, 121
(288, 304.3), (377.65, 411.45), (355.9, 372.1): -0.47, 81.4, 106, 113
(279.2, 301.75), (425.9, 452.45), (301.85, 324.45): 0.95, 80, 81.8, 115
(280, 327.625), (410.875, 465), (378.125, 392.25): -1.85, 81.2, 114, 114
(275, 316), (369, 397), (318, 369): 1.68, 80.9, 96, 114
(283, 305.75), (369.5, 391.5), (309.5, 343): 2.65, 80.9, 86.5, 116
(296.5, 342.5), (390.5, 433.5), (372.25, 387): -1.75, 85.2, 119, 117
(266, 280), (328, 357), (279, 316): 2.23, 80.1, 80.8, 97.1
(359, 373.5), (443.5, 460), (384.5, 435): -4.69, 109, 117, 105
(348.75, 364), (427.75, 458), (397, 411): -0.82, 101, 113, 112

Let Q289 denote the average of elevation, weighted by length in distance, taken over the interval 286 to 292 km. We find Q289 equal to 79.1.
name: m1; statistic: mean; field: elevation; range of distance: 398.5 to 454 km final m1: 117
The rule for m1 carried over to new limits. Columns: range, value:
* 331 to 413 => 107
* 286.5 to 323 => 81.3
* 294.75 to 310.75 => 82.2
